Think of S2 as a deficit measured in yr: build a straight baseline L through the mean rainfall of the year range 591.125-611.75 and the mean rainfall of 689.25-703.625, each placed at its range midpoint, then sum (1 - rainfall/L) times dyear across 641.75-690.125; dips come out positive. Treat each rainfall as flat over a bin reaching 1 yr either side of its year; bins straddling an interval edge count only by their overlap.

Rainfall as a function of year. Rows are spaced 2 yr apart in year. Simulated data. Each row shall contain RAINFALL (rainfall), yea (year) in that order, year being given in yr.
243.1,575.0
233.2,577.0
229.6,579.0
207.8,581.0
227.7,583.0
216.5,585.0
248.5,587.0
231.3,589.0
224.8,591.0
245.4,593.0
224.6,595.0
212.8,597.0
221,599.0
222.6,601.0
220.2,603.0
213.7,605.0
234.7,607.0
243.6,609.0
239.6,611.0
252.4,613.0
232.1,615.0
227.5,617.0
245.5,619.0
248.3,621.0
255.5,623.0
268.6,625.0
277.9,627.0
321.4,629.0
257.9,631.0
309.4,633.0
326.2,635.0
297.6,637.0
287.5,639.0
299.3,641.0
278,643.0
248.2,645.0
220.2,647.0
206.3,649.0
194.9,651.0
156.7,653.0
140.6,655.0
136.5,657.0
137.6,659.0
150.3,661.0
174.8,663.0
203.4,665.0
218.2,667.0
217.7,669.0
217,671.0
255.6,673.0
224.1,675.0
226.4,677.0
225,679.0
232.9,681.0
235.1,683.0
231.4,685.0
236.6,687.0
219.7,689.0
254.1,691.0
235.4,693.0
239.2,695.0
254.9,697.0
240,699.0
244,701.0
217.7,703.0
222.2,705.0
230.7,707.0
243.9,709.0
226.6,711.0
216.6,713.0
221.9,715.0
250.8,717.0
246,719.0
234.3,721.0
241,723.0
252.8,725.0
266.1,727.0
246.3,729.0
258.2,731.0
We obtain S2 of 5.7 yr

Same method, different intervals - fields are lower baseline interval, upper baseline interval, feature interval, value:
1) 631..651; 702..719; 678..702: 0.4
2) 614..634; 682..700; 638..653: 0.9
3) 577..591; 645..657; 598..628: -4.6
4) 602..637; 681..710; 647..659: 3.8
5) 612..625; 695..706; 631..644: -2.8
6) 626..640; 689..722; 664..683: 2.7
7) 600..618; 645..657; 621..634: -4.2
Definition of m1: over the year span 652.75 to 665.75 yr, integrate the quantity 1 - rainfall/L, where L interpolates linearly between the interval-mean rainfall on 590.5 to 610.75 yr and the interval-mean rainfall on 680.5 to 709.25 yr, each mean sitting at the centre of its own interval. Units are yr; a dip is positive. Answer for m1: 4.3 yr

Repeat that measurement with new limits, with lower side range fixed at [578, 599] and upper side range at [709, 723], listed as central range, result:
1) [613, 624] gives -0.7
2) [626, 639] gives -3.9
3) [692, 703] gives -0.4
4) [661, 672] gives 1.4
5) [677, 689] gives 0.1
